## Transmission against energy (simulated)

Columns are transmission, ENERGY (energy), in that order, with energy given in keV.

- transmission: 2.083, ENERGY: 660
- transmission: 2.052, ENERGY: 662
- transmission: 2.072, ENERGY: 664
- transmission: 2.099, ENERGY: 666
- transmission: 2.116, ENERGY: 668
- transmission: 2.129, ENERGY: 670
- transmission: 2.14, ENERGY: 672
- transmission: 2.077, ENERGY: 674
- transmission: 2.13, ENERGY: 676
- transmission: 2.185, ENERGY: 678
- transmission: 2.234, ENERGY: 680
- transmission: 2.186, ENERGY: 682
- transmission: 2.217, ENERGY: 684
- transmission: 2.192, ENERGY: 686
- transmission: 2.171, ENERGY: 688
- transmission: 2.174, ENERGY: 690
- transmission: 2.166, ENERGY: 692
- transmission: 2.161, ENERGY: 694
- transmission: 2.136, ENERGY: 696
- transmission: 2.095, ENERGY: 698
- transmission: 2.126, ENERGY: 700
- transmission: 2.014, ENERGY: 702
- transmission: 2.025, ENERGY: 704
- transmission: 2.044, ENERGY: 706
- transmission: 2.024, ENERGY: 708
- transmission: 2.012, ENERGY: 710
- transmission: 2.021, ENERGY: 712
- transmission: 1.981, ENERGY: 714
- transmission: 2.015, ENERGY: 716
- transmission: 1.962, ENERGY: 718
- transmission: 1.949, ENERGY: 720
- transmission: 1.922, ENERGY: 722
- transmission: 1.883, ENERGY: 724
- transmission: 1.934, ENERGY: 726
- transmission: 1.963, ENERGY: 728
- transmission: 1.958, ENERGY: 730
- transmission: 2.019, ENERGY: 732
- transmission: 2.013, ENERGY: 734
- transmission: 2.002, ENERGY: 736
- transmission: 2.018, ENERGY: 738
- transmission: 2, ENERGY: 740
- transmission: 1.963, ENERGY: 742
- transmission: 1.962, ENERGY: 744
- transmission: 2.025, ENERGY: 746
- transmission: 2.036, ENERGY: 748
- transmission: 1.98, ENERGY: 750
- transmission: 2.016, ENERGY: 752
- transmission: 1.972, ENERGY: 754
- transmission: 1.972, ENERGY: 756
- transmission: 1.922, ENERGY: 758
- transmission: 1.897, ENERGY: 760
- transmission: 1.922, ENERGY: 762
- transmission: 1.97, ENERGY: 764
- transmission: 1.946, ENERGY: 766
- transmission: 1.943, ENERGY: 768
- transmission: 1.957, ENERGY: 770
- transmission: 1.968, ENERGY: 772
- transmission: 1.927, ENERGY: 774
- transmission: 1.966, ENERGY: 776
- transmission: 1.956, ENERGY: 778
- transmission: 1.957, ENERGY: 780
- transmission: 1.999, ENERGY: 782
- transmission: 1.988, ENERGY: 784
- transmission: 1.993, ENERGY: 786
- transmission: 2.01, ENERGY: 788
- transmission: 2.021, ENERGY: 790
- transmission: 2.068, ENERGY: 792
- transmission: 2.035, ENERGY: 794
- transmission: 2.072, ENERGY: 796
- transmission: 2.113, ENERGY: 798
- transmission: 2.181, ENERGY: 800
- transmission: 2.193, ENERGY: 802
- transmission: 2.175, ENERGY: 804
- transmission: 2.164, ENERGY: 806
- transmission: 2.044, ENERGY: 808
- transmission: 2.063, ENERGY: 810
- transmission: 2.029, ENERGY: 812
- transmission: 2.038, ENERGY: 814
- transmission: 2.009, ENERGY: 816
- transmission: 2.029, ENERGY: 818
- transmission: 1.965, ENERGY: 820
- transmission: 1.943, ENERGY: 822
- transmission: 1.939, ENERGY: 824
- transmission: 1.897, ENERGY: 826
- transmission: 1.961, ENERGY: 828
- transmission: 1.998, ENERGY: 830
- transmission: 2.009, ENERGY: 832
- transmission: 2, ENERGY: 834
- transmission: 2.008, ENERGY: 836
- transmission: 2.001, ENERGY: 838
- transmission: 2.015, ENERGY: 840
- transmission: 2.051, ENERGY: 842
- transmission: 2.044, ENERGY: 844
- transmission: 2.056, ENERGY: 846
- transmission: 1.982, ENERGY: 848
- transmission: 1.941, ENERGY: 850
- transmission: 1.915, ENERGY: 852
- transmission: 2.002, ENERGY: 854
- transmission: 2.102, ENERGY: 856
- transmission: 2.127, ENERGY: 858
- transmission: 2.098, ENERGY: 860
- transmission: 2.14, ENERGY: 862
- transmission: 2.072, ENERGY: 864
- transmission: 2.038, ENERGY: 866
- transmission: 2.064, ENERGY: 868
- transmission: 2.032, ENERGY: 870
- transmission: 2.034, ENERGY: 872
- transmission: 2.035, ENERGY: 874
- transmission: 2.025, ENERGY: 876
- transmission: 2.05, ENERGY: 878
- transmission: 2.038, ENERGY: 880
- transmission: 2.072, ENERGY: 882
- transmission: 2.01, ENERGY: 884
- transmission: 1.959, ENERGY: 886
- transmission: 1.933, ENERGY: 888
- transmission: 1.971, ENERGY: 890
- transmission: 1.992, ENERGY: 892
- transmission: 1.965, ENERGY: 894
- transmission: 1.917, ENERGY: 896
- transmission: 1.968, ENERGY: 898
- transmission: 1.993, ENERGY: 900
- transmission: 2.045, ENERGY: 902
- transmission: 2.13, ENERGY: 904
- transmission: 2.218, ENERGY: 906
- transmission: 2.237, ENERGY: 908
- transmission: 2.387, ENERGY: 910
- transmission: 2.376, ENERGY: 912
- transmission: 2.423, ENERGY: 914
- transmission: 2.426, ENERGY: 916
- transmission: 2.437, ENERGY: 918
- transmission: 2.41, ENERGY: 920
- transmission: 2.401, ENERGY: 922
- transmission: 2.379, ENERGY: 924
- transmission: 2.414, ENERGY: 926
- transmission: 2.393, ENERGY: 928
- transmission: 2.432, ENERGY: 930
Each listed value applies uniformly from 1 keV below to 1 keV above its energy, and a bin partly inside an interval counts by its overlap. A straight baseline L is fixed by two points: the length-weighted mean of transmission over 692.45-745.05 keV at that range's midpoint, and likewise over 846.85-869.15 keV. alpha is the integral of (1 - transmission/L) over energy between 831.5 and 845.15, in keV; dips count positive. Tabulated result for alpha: 0.13 keV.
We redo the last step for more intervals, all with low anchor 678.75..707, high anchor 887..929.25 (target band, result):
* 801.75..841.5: 2.9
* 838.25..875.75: 2.6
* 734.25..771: 3.2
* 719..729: 1.0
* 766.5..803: 2.6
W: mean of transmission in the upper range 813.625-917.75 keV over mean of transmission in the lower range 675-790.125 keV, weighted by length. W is 1.02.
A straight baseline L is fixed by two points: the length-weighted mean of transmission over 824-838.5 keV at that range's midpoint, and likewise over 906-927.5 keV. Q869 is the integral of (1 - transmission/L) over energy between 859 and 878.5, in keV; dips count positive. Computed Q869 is 0.9 keV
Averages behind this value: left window 1.98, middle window 2.06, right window 2.38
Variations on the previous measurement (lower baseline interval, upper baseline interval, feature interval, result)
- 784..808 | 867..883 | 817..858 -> 1.3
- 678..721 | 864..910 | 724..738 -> 0.7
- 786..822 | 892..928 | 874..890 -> 1.3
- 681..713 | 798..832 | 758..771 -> 0.8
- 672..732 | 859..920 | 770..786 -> 0.9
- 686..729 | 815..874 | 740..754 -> 0.3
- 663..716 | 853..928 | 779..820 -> 1.3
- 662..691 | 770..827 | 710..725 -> 1.0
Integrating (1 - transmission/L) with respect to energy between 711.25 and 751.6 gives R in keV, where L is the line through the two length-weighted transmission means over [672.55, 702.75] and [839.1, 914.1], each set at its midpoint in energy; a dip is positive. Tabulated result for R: 2.8 keV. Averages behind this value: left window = 2.15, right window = 2.06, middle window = 1.98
